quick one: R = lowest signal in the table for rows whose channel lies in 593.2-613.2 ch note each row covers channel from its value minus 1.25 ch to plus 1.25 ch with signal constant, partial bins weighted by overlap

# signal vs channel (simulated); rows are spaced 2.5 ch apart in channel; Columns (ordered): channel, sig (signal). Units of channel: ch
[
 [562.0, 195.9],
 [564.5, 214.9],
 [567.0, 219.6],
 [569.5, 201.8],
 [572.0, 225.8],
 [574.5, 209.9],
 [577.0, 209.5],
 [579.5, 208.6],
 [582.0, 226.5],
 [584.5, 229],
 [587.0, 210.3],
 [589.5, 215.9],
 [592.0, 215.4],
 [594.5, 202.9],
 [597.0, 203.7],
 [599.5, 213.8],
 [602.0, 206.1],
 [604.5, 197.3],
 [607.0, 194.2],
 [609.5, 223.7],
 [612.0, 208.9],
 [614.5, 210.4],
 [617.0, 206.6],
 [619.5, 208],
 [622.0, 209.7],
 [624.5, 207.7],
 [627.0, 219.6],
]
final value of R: 194.2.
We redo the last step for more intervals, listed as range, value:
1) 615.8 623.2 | 206.6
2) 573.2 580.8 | 208.6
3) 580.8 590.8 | 210.3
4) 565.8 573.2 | 201.8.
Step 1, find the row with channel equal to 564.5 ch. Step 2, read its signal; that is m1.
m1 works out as 214.9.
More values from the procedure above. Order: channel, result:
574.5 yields 209.9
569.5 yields 201.8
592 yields 215.4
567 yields 219.6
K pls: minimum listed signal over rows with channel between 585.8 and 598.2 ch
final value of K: 202.9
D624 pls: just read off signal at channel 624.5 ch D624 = 207.7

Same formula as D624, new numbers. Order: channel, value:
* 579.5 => 208.6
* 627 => 219.6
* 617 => 206.6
